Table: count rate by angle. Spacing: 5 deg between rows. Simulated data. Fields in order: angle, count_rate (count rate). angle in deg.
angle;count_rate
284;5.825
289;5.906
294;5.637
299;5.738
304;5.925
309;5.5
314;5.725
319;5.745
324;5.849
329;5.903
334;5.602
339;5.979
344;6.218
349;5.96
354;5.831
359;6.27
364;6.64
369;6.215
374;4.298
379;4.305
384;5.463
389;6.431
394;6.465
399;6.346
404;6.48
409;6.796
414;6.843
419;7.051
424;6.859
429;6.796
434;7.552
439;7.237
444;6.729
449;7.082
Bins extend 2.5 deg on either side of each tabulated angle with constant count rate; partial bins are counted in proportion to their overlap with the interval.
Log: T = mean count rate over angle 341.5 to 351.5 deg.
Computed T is 6.09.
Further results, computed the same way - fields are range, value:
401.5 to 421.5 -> 6.79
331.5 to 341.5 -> 5.79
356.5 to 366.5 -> 6.46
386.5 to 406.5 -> 6.43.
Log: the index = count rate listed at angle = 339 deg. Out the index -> 5.979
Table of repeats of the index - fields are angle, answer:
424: 6.859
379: 4.305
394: 6.465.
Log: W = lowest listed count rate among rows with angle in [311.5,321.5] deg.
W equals 5.725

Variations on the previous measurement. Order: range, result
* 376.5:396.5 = 4.305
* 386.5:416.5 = 6.346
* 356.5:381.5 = 4.298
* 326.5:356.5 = 5.602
